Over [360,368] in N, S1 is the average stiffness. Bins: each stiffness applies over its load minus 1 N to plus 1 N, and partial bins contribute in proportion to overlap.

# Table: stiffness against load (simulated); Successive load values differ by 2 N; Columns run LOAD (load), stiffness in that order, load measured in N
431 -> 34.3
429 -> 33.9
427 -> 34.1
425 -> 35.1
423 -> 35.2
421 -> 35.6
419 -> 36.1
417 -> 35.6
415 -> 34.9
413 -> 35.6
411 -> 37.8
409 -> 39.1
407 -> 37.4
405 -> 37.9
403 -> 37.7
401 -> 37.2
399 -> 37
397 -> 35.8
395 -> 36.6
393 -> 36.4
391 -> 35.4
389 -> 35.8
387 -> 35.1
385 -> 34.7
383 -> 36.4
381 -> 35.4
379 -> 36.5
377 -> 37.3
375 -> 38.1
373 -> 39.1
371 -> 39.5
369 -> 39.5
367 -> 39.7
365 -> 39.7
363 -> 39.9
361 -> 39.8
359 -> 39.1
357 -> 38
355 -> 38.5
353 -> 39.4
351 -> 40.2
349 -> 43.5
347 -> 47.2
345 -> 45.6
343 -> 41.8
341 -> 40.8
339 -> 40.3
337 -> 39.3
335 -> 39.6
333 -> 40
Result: 39.8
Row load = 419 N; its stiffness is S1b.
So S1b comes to 36.1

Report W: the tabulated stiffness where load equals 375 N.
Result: 38.1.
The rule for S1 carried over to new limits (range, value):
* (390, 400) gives 36.2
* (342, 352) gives 43.7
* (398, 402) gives 37.1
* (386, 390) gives 35.5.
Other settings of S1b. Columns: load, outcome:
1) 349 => 43.5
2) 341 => 40.8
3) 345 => 45.6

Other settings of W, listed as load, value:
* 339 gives 40.3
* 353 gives 39.4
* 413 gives 35.6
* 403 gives 37.7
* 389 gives 35.8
